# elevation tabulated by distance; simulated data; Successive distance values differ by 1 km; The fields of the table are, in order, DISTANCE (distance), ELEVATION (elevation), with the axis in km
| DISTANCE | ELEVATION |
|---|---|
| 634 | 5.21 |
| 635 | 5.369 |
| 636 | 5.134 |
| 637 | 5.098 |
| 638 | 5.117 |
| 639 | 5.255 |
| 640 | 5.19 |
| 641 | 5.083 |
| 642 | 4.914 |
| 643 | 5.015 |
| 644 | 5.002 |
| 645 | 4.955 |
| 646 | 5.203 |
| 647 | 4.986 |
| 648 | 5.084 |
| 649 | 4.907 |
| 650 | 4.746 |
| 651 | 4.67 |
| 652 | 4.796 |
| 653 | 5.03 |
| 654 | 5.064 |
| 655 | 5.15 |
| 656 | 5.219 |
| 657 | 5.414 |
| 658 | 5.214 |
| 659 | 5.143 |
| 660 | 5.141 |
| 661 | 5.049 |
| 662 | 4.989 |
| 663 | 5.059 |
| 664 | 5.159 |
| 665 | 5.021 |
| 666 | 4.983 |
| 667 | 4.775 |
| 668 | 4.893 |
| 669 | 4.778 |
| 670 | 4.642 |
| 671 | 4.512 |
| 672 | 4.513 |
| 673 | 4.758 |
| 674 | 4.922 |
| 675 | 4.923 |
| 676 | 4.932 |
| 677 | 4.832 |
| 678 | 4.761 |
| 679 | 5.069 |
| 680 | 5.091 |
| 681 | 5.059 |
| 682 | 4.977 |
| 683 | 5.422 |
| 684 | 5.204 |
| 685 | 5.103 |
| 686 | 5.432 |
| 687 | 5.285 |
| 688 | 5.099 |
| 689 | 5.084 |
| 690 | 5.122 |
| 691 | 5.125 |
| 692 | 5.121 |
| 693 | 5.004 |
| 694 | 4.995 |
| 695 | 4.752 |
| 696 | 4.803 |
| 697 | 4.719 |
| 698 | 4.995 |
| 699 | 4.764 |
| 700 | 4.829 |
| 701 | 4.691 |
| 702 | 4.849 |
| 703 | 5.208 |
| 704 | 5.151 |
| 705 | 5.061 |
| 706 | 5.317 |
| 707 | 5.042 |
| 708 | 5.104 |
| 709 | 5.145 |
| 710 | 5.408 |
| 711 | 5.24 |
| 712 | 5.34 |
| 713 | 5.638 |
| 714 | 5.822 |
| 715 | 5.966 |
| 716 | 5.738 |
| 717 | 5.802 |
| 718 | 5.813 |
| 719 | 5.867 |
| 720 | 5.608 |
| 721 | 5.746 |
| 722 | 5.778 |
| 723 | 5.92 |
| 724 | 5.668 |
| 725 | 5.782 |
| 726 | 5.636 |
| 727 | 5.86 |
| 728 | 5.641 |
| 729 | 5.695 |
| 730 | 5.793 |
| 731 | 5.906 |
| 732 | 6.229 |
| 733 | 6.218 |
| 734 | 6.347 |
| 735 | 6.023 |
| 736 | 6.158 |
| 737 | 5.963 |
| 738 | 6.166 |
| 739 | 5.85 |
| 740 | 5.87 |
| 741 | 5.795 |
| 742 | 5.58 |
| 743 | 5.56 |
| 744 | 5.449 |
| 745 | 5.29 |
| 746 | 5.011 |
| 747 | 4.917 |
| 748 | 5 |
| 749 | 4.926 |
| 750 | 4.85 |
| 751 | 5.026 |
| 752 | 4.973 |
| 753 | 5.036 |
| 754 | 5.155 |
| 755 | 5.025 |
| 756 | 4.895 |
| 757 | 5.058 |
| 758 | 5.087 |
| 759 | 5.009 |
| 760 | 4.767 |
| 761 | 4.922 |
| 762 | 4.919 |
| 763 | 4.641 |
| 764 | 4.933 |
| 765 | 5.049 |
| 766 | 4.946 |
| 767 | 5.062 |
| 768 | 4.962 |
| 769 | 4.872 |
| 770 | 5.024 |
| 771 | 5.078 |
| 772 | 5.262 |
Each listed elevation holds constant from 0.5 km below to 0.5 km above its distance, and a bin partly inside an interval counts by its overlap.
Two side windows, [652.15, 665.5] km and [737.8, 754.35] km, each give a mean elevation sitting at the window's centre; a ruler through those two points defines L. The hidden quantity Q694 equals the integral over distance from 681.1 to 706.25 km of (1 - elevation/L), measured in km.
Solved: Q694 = 0.7 km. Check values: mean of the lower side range 5.12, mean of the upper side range 5.31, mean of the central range 5.04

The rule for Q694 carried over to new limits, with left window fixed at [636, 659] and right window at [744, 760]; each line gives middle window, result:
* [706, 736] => -4.1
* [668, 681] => 0.6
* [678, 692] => -0.3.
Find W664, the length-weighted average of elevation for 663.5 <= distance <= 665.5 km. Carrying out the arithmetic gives 5.09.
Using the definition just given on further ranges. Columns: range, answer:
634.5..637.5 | 5.2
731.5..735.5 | 6.2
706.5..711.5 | 5.19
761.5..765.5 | 4.89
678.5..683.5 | 5.12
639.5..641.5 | 5.14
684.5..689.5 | 5.2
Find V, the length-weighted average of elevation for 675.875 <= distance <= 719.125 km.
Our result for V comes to 5.17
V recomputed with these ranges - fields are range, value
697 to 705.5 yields 4.93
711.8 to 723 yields 5.76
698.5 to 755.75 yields 5.49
